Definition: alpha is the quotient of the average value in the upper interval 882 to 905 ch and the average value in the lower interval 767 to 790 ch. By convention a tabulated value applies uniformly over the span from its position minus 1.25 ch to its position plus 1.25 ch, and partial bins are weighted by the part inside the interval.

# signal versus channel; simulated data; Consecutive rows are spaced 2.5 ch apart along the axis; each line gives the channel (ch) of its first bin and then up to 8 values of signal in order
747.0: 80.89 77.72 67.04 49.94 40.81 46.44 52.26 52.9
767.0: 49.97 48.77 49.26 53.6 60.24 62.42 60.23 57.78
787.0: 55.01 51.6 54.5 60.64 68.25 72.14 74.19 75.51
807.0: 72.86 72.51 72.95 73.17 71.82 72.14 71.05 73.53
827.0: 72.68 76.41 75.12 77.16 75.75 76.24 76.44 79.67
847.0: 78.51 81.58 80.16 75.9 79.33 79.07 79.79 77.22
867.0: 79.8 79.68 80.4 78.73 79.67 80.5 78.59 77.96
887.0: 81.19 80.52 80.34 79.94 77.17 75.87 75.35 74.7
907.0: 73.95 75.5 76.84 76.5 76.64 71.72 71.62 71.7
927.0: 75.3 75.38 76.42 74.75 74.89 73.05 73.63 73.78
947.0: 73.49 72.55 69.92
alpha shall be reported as 1.42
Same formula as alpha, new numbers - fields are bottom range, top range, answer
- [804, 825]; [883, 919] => 1.06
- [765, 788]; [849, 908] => 1.42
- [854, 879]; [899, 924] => 0.94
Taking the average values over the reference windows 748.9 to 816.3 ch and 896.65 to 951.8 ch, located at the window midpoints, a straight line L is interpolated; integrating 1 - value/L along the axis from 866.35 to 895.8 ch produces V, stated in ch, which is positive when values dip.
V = -4.0 ch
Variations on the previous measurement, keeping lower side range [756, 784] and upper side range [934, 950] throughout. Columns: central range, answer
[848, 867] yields -4.7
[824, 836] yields -3.0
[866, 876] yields -2.2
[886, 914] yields -3.6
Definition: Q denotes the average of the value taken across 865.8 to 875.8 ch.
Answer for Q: 79.7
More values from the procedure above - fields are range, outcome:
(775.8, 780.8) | 61.3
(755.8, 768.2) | 48.5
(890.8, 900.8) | 78.3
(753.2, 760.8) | 45.9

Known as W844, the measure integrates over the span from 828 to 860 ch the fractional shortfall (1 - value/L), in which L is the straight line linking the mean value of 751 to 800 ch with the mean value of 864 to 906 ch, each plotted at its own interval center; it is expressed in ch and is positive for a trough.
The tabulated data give -3.6 ch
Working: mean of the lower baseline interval 55.4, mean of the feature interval 77.7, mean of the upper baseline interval 78.7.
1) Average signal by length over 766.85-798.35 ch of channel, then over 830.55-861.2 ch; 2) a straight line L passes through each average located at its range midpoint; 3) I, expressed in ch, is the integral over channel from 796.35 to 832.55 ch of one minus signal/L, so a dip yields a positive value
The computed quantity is -3.1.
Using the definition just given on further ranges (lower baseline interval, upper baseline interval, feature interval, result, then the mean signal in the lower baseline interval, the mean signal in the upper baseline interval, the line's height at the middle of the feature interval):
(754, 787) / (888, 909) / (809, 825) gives -2.8 ch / 52.8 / 77.2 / 61.7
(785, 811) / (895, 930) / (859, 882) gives -2.5 ch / 65.6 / 75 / 71.5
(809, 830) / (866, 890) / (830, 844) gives -0.3 ch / 72.8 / 79.7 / 74.9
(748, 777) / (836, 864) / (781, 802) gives 0.5 ch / 54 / 78.4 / 62.1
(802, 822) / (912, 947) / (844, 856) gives -0.9 ch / 72.9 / 74.3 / 73.4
